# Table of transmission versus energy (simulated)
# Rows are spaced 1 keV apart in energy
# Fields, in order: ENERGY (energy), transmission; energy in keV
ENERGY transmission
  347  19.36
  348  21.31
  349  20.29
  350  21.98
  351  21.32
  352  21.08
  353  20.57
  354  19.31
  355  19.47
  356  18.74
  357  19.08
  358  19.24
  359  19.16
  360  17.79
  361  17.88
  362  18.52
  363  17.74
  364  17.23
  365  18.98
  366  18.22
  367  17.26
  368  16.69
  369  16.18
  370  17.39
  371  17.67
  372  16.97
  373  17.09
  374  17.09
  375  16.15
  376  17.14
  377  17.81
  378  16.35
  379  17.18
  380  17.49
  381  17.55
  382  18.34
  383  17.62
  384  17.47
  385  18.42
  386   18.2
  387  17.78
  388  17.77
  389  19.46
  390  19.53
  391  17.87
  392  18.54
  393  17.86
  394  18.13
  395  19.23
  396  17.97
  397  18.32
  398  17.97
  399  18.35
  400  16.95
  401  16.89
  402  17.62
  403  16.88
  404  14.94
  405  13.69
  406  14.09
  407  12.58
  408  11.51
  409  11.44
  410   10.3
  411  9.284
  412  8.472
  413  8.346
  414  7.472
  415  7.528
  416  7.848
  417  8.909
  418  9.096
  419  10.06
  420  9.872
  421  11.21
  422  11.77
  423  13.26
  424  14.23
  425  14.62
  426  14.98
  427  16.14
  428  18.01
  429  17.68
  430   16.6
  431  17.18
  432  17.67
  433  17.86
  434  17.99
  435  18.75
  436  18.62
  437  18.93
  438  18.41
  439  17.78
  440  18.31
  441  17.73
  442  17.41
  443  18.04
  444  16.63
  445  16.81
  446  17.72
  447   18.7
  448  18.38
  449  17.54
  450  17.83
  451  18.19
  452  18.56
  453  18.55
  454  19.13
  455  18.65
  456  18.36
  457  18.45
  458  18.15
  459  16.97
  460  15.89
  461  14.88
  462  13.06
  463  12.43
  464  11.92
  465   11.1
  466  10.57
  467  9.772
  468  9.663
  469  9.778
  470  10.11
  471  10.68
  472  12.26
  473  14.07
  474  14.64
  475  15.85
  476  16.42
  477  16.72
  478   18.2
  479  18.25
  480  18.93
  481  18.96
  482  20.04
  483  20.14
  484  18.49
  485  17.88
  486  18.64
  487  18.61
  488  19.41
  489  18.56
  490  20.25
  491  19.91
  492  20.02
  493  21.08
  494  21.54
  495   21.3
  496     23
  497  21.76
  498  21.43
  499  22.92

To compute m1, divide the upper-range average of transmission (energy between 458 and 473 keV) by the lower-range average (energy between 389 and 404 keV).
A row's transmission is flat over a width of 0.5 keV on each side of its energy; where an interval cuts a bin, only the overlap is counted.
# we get 0.69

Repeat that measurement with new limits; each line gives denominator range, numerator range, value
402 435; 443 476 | 1.17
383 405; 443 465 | 0.95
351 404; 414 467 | 0.86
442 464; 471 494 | 1.05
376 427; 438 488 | 1.10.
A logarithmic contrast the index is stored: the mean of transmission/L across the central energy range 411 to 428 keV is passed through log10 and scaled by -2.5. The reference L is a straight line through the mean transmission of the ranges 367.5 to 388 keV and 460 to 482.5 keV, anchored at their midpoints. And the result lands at 0.39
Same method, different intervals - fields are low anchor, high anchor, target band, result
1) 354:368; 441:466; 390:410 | 0.09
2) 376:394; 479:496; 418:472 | 0.21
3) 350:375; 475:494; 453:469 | 0.28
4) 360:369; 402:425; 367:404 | -0.19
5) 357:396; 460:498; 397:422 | 0.38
